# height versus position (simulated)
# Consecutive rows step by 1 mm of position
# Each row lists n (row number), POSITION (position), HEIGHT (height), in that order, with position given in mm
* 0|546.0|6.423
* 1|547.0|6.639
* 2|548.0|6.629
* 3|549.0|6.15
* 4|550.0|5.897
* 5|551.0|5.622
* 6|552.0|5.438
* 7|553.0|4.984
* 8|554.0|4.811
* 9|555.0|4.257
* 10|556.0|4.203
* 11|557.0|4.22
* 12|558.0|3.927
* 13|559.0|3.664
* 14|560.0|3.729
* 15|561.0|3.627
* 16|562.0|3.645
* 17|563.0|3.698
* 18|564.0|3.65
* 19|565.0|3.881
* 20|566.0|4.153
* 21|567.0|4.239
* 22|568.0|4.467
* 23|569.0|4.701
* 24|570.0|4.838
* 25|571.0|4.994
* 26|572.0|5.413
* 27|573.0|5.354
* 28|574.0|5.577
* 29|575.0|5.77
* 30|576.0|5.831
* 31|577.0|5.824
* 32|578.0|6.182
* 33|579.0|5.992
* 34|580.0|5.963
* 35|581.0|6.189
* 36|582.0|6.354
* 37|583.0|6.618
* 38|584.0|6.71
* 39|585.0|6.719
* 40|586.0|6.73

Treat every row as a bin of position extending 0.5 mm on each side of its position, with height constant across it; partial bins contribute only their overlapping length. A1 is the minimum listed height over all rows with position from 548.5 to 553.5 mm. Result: 4.984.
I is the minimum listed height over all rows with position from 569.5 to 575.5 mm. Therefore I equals 4.838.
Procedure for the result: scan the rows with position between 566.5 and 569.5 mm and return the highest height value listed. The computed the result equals 4.701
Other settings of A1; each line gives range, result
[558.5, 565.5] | 3.627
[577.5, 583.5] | 5.963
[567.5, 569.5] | 4.467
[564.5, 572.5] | 3.881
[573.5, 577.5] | 5.577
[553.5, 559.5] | 3.664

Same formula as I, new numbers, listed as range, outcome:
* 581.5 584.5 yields 6.354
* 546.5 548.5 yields 6.629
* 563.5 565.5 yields 3.65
